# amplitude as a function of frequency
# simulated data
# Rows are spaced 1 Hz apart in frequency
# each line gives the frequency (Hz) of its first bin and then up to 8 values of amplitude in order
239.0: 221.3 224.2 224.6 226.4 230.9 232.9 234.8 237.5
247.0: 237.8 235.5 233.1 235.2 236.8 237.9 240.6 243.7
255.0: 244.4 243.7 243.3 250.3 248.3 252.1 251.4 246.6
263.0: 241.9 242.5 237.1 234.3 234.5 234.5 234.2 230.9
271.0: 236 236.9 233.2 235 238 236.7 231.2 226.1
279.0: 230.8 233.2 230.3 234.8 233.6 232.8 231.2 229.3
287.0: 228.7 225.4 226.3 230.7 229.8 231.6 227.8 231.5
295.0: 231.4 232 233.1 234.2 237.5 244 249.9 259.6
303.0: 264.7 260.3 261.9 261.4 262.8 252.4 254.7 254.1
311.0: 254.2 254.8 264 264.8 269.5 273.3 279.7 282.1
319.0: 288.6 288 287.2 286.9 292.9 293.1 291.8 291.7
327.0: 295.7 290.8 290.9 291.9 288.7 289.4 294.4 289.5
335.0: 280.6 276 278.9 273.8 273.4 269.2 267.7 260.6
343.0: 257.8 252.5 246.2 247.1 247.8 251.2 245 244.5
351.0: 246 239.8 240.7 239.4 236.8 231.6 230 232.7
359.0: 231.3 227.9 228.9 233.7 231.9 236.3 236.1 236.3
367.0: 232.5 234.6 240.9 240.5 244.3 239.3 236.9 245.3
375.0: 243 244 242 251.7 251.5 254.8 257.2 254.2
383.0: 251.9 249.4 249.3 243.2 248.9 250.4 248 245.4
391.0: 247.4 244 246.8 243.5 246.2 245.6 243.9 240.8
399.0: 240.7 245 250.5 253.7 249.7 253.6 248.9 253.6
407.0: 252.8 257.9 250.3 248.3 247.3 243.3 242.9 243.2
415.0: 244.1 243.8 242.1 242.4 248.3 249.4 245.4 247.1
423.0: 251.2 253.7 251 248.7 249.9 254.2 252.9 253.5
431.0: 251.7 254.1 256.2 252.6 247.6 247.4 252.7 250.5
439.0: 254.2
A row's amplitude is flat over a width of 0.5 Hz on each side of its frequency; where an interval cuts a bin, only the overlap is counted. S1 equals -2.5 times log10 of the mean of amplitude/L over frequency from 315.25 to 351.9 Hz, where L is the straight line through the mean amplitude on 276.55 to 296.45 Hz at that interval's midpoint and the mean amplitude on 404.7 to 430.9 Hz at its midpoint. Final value -0.161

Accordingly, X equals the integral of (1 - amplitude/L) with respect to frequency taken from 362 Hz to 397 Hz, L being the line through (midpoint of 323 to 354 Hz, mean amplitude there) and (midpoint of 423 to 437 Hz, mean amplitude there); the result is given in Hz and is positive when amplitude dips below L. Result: 2.34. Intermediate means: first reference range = 270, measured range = 244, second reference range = 252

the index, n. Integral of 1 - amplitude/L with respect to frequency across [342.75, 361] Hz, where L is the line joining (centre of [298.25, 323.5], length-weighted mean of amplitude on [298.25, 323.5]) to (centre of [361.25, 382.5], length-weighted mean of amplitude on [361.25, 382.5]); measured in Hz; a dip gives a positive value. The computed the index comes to 0.6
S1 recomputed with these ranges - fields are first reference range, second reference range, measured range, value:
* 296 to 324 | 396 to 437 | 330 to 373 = 0.030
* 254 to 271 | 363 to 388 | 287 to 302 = 0.039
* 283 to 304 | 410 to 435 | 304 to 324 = -0.138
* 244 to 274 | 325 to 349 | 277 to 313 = 0.065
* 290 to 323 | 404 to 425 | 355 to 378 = 0.067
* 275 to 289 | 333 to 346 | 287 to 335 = -0.054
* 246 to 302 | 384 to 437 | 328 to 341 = -0.170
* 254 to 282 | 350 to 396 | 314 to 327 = -0.186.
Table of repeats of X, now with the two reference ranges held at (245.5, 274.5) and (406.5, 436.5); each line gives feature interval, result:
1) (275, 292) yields 0.7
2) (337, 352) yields -0.7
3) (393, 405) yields 0.1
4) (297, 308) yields -0.5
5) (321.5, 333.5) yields -2.4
